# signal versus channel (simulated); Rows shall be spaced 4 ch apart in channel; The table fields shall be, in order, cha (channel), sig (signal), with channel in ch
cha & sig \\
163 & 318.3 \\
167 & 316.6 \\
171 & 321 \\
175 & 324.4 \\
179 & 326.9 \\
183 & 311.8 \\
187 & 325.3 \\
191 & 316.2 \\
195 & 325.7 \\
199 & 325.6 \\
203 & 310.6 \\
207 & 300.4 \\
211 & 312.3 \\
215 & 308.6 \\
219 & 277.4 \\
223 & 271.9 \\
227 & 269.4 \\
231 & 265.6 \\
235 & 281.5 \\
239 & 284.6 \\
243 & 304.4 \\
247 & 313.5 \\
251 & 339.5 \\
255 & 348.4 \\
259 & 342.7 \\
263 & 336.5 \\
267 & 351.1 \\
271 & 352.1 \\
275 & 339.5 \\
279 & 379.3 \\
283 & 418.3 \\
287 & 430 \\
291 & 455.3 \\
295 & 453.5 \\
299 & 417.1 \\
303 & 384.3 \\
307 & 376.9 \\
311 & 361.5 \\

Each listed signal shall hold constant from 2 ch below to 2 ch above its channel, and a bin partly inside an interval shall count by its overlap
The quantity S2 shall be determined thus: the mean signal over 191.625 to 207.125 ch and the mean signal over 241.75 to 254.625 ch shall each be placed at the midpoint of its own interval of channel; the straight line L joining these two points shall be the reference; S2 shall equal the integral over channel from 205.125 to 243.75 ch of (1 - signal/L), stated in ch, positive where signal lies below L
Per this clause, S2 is 4.0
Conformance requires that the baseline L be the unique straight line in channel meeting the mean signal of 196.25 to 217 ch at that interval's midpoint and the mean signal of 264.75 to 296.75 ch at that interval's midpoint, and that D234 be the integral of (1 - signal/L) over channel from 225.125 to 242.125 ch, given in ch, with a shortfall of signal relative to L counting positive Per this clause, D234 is 3.3 ch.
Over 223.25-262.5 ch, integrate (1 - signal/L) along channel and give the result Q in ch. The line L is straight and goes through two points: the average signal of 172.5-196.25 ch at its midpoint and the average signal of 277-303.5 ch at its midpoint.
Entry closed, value 7.53 ch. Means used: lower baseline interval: 322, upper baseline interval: 422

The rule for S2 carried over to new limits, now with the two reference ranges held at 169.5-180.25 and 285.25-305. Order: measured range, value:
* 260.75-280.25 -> 2.7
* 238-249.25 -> 2.4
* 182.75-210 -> 2.0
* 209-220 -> 1.7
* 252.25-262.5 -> 1.3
